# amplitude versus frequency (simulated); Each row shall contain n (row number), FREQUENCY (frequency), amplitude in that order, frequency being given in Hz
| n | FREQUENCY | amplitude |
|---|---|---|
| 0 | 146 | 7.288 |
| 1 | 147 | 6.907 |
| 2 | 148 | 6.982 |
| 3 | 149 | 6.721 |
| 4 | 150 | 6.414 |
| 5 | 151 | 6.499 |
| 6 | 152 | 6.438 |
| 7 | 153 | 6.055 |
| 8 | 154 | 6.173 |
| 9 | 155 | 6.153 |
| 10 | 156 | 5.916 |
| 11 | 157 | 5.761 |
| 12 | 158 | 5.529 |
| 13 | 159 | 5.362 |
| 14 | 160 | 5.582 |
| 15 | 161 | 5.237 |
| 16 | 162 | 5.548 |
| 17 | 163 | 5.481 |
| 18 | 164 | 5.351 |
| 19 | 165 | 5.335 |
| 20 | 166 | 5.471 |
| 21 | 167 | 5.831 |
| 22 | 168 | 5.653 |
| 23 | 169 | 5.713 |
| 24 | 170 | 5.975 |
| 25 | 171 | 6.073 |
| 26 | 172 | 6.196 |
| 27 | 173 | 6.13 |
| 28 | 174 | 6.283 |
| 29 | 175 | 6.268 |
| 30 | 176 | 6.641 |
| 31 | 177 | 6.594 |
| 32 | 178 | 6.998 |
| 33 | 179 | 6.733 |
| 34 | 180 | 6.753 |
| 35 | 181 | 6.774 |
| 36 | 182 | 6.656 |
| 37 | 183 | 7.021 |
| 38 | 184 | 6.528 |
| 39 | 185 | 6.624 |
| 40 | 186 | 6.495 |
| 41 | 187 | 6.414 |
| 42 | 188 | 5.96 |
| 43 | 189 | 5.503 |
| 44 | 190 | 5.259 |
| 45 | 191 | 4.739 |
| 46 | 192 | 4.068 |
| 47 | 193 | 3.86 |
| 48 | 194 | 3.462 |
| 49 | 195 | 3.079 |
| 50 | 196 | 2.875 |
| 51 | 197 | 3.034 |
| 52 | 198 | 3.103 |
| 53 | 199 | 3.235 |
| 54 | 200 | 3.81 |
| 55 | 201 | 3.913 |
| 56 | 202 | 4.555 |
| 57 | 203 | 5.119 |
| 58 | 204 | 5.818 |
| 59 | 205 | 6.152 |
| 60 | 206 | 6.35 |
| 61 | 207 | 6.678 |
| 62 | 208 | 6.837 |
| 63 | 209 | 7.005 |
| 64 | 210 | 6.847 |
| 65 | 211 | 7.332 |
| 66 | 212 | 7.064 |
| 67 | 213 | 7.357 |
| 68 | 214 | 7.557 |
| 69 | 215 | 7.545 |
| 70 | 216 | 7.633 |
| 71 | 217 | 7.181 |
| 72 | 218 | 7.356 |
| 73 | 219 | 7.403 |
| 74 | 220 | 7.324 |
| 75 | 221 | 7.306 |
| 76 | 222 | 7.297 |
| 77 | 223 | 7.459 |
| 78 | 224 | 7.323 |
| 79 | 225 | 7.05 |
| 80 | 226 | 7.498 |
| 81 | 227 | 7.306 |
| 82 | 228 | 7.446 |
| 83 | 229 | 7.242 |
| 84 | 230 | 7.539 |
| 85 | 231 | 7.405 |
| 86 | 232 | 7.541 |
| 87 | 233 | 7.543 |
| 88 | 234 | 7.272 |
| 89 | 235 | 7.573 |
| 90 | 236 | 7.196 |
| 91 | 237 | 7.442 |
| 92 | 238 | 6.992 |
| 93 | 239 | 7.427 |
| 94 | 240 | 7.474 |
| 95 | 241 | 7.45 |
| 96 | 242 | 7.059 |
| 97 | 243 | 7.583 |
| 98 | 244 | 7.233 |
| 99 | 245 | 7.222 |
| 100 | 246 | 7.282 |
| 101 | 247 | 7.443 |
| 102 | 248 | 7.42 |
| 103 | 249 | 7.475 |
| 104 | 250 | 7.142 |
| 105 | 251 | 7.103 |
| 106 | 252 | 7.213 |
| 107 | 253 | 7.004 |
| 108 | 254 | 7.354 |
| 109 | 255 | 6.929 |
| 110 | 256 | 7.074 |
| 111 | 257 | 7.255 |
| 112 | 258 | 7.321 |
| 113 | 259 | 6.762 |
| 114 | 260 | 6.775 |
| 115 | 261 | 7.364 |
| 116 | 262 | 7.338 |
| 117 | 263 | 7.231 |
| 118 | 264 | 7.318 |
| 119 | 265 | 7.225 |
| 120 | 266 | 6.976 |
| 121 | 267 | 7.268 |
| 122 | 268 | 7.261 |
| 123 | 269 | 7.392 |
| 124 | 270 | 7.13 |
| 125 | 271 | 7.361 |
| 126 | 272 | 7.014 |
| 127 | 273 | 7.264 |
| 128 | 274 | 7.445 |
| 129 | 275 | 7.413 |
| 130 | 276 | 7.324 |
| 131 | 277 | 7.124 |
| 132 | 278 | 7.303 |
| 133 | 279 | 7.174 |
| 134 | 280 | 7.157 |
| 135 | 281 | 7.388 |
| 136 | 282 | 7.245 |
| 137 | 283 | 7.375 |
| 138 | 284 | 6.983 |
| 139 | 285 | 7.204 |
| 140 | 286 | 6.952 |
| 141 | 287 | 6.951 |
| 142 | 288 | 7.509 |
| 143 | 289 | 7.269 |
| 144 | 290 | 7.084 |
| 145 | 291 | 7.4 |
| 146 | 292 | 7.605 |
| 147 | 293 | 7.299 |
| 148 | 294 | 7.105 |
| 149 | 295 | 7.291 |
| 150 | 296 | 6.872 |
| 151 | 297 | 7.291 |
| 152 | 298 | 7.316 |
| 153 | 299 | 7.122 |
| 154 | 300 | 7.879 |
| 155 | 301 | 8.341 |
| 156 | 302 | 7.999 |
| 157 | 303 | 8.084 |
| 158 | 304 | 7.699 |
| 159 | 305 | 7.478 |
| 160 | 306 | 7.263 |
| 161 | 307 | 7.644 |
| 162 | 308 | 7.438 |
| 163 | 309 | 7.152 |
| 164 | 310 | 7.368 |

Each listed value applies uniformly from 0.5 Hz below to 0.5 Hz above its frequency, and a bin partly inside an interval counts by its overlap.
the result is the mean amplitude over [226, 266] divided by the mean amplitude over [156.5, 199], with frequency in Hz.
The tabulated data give 1.3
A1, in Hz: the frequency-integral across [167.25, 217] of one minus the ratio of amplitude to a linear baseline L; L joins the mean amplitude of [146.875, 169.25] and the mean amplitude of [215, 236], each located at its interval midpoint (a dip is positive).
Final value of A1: 6.2 Hz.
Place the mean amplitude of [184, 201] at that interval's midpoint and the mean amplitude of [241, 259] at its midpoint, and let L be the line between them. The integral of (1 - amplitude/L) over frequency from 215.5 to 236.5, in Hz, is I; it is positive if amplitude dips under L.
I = -4.5 Hz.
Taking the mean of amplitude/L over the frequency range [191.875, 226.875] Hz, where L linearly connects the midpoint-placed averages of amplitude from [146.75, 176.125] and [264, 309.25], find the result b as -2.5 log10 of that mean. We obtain 0.10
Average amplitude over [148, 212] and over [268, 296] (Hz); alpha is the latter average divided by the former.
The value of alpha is 1.27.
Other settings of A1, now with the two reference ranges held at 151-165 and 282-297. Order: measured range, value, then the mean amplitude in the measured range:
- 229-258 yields -2.64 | 7.31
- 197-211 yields 2.11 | 5.33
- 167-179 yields -0.64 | 6.23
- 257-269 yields -0.46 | 7.18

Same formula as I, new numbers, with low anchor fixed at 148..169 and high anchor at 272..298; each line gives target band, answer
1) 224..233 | -1.0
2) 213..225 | -1.6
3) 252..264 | -0.3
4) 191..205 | 5.2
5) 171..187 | -1.3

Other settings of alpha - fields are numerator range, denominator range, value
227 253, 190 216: 1.38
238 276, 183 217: 1.30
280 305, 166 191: 1.18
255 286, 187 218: 1.32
